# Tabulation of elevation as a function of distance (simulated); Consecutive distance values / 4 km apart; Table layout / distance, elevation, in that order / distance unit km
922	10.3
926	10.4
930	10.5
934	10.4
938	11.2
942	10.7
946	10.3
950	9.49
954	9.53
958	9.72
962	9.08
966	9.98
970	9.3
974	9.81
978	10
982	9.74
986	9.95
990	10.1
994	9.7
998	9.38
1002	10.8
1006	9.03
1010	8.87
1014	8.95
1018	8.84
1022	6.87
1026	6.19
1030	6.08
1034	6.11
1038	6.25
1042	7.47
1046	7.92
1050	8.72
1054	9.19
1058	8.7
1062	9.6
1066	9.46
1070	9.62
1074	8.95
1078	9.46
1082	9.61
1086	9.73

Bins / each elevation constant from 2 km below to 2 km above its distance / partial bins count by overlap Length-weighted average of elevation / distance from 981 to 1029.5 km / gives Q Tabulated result 8.93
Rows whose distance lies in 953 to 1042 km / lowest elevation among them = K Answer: 6.08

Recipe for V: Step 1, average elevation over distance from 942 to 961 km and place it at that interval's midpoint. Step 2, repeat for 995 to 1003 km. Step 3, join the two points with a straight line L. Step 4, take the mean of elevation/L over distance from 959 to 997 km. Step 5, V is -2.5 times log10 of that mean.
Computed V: 0.018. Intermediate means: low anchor 9.82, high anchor 9.95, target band 9.73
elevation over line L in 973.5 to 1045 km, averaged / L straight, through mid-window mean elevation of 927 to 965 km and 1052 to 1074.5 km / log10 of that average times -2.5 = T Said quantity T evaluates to 0.14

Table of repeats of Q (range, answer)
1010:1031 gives 7.59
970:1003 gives 9.87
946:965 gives 9.57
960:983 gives 9.65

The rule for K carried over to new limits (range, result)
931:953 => 9.49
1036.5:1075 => 6.25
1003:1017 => 8.87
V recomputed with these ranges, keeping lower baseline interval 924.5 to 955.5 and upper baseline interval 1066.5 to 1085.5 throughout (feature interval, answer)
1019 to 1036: 0.45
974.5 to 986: 0.02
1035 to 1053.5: 0.25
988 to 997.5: 0.02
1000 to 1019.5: 0.06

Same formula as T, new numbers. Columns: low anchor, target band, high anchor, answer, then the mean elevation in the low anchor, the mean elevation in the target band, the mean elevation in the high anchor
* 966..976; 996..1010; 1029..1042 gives -0.20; 9.64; 9.61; 6.36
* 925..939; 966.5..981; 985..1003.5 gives 0.05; 10.6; 9.73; 9.97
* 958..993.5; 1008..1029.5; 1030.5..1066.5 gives 0.12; 9.74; 7.81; 8.02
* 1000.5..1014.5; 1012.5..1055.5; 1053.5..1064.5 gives 0.24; 9.41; 7.47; 9.17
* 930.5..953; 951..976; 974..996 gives 0.06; 10.4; 9.57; 9.89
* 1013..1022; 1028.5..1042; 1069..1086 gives 0.35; 8.44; 6.35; 9.44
